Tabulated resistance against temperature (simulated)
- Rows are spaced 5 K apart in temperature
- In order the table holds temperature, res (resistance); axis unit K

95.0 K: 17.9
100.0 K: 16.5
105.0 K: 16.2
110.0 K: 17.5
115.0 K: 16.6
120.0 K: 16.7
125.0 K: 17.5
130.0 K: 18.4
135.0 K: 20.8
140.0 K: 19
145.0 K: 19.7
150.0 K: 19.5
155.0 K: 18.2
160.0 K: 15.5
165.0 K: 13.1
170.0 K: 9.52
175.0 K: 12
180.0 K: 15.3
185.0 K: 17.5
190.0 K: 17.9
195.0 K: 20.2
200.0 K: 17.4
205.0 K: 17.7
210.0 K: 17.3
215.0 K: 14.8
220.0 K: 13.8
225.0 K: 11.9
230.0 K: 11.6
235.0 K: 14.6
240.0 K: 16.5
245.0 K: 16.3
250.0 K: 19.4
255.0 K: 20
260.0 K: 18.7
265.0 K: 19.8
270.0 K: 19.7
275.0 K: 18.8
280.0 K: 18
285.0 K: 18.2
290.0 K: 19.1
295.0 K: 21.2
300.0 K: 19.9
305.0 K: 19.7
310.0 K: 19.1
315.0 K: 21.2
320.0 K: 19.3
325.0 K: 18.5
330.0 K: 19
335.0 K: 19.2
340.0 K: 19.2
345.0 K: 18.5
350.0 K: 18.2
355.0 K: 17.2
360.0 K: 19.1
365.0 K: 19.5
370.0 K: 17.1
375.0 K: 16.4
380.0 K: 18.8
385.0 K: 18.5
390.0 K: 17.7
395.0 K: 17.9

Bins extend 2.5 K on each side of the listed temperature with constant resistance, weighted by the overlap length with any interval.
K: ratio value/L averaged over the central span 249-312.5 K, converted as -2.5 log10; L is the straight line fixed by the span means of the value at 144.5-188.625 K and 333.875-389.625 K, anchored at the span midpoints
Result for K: -0.13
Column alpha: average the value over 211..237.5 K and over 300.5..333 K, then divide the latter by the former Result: 1.44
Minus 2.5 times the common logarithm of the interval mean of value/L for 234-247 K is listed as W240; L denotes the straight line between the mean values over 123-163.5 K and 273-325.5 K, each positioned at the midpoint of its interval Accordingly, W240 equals 0.19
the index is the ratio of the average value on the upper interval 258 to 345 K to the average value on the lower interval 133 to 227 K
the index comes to 1.2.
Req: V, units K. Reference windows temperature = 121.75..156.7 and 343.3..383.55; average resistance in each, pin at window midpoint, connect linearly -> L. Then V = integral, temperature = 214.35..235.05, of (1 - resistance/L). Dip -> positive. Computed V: 6.20 K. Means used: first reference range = 19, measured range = 13.1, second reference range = 18.1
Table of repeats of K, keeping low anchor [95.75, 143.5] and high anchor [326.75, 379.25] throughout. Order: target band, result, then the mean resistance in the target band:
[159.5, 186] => 0.306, 13.5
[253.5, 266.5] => -0.077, 19.4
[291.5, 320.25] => -0.105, 20.1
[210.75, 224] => 0.240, 14.4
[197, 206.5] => 0.017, 17.7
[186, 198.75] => -0.046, 18.7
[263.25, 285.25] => -0.046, 18.9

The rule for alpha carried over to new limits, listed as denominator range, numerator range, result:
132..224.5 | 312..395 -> 1.12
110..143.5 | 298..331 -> 1.08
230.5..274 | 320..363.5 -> 1.05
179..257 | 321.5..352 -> 1.15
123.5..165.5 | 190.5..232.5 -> 0.86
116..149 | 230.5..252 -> 0.87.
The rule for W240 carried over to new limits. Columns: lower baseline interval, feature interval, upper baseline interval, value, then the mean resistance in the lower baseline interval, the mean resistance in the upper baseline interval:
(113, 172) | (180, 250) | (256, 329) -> 0.135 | 17.1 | 19.4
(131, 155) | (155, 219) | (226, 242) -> 0.062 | 19.5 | 13.9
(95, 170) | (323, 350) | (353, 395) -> -0.054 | 17.3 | 18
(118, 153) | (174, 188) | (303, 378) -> 0.220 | 18.8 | 18.7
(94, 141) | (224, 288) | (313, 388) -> 0.056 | 17.7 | 18.6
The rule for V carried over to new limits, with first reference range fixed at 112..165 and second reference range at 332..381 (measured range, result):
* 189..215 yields 0.37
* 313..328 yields -1.10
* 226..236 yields 2.99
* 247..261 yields -0.92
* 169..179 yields 3.54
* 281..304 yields -1.64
